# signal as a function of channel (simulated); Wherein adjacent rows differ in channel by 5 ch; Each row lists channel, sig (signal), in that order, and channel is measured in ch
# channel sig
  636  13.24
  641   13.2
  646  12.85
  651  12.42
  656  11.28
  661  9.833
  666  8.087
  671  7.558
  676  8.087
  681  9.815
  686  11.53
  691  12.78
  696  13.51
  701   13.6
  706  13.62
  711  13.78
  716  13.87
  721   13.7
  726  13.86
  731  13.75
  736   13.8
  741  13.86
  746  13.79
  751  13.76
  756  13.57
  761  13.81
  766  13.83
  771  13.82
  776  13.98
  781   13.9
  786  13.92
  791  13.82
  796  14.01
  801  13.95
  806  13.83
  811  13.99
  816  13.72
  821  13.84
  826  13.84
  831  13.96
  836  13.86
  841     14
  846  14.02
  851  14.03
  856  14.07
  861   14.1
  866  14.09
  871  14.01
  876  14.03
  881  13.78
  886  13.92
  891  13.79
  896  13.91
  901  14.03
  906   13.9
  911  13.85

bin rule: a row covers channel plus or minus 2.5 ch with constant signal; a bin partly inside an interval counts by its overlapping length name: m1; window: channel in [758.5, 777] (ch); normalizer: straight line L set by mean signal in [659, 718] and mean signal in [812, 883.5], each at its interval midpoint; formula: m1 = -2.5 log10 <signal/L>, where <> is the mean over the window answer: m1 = -0.10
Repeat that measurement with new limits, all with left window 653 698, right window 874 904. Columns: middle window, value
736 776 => -0.18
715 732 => -0.24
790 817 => -0.12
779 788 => -0.15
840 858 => -0.06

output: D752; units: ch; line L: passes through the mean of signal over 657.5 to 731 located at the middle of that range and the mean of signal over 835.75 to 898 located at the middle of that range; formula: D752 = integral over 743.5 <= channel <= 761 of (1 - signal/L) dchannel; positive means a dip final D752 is -1.7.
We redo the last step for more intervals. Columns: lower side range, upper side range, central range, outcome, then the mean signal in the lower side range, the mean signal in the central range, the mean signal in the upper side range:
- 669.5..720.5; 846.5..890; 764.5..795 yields -2.2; 12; 13.9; 14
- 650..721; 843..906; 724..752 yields -3.8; 11.5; 13.8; 14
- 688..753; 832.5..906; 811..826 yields 0.0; 13.7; 13.8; 14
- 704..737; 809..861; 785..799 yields 0.0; 13.8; 13.9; 13.9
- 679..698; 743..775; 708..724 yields -1.4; 11.9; 13.8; 13.8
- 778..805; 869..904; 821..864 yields -0.2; 13.9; 14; 13.9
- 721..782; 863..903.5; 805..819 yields 0.0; 13.8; 13.8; 13.9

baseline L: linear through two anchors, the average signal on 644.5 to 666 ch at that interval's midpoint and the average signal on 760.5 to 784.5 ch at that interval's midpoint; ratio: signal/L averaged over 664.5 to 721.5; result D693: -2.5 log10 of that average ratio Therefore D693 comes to 0.04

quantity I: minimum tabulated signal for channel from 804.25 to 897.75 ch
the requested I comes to 13.72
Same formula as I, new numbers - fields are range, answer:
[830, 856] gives 13.86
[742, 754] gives 13.76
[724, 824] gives 13.57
